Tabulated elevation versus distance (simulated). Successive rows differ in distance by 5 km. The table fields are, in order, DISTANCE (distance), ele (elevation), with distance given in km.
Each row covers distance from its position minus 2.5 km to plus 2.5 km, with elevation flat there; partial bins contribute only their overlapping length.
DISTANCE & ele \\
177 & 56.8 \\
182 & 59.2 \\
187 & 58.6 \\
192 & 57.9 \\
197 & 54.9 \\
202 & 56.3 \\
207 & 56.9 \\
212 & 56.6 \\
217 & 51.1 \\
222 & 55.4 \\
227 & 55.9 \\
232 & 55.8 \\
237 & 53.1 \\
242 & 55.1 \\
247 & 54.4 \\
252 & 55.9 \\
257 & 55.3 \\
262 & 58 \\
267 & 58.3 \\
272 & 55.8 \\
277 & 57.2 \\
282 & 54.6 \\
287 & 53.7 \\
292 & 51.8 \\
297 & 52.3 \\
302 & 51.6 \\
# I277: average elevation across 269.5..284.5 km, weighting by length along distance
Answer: 55.9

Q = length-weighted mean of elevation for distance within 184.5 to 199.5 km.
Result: 57.1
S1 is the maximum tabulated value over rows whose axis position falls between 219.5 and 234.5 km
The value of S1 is 55.9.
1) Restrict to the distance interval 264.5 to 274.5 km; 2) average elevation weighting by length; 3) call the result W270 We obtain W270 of 57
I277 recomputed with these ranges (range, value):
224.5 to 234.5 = 55.9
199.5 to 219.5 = 55.2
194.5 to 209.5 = 56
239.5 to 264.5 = 55.7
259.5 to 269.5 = 58.1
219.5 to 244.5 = 55.1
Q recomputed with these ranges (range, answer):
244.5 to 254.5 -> 55.1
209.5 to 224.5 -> 54.4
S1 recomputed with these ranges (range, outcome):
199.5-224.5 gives 56.9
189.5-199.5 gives 57.9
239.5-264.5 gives 58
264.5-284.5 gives 58.3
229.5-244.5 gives 55.8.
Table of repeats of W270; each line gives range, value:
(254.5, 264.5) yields 56.6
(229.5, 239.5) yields 54.5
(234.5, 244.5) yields 54.1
